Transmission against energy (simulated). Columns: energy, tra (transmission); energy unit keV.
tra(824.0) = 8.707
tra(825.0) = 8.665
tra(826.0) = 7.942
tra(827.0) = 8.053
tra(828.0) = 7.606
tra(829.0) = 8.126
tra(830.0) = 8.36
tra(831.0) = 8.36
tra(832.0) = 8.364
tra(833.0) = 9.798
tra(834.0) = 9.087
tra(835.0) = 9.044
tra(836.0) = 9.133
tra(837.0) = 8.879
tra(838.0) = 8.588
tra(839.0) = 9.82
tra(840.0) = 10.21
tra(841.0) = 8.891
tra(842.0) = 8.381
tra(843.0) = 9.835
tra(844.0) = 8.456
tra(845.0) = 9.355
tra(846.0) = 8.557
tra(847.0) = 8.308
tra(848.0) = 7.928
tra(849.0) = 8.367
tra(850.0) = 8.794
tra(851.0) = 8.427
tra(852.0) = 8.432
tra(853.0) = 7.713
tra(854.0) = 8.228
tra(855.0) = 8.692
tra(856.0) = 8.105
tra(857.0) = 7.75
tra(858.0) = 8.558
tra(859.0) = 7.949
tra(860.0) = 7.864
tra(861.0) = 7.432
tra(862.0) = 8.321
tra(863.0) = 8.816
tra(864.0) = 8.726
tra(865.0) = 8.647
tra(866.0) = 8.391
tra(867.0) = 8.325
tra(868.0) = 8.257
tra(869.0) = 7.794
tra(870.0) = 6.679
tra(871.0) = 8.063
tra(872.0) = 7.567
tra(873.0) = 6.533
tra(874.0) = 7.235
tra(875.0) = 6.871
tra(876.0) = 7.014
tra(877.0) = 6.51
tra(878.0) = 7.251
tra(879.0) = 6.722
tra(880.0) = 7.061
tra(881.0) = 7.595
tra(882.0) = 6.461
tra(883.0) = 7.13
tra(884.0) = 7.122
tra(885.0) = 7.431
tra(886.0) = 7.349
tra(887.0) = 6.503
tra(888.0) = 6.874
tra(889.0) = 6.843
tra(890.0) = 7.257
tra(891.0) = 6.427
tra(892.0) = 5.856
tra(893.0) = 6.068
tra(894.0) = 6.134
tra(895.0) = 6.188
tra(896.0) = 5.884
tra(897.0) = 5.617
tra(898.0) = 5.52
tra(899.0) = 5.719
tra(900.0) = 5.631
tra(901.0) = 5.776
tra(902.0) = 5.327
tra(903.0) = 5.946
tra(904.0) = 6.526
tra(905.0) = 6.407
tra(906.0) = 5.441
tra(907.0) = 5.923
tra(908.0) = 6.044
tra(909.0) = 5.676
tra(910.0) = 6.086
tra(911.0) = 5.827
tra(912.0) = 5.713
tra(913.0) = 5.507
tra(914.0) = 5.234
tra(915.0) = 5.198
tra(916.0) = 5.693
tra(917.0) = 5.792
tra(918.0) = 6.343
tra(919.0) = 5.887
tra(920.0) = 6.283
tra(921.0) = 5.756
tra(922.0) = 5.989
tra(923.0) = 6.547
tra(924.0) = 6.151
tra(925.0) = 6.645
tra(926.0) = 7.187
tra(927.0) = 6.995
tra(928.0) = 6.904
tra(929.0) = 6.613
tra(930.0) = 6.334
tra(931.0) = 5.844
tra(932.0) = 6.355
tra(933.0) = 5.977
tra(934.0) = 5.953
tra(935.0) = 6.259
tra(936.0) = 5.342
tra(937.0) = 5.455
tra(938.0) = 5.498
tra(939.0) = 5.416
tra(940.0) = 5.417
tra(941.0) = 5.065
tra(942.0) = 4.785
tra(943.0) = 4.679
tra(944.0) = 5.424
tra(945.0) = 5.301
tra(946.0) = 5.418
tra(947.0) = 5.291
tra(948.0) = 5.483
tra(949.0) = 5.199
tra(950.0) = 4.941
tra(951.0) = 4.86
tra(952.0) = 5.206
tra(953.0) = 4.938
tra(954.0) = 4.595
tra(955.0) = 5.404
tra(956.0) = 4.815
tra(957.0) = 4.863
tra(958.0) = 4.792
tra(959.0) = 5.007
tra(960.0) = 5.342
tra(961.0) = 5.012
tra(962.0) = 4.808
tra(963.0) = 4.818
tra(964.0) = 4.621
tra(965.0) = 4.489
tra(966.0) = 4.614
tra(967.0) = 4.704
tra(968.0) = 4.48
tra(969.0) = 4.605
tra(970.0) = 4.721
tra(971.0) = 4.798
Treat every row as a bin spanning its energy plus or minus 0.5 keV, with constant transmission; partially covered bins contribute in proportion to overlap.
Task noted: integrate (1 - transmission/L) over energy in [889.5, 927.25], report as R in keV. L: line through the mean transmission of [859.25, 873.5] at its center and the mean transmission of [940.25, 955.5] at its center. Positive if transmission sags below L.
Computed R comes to 2.7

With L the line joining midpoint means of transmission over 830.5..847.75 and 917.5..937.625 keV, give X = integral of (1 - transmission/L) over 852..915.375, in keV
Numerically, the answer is 6.16 keV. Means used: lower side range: 8.99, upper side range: 6.24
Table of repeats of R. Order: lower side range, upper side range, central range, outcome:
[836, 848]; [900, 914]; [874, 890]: 0.1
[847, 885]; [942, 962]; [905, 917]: 1.2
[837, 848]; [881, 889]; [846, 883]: 0.7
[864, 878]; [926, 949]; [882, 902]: 1.8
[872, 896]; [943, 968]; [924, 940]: -1.6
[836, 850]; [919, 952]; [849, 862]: 0.5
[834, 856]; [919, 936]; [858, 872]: 0.1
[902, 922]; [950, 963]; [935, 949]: -0.1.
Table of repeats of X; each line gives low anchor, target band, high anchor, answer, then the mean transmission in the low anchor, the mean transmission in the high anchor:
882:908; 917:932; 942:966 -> -2.0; 6.28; 5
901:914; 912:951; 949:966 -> -2.8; 5.84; 4.91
